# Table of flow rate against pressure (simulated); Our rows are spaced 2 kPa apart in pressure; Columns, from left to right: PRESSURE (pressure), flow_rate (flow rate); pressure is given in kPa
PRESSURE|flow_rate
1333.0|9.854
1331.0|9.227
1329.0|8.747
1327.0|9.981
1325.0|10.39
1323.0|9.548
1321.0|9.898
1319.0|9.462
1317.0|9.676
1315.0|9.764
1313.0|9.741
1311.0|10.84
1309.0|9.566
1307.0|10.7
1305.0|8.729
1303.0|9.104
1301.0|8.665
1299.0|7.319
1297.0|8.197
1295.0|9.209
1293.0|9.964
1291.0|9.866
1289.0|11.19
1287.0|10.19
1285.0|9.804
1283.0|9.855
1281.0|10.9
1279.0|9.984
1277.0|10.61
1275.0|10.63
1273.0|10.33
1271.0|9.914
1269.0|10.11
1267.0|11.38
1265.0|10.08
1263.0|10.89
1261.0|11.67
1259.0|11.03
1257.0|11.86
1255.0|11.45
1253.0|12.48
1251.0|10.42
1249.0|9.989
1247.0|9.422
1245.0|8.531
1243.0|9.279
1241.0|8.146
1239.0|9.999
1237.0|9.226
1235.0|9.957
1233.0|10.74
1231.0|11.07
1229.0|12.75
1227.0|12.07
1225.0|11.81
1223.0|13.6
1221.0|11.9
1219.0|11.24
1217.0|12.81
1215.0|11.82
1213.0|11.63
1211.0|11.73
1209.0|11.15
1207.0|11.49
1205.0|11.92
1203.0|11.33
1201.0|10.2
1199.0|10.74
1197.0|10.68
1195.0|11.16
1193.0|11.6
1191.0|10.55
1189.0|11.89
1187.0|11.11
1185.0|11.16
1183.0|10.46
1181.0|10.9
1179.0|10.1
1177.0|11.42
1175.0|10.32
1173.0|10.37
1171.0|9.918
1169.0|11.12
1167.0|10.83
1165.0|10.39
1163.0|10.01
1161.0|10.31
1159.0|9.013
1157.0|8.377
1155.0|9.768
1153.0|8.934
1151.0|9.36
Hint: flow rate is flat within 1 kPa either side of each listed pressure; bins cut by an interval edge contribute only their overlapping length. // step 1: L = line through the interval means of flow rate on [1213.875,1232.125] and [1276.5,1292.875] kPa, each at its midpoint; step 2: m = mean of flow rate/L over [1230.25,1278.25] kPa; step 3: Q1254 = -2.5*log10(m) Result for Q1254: 0.08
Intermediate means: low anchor 12.1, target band 10.4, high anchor 10.3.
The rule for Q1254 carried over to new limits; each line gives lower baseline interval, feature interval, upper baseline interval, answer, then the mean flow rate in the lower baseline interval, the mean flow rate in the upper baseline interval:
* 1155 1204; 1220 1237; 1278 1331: -0.14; 10.6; 9.66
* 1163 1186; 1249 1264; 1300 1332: -0.13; 10.6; 9.63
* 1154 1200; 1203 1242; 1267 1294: -0.09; 10.5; 10.3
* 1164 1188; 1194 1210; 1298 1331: -0.06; 10.7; 9.5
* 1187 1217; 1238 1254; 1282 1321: 0.08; 11.3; 9.58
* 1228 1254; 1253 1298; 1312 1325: -0.05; 10.2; 9.74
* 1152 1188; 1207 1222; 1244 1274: -0.13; 10.3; 10.6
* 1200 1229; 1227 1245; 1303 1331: 0.12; 11.8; 9.73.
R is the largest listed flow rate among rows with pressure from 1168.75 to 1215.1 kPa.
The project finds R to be 11.92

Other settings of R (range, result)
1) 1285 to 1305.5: 11.19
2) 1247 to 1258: 12.48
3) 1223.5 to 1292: 12.75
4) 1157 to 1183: 11.42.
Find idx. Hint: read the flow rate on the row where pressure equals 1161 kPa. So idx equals 10.31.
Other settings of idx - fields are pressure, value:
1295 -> 9.209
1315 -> 9.764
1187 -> 11.11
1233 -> 10.74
